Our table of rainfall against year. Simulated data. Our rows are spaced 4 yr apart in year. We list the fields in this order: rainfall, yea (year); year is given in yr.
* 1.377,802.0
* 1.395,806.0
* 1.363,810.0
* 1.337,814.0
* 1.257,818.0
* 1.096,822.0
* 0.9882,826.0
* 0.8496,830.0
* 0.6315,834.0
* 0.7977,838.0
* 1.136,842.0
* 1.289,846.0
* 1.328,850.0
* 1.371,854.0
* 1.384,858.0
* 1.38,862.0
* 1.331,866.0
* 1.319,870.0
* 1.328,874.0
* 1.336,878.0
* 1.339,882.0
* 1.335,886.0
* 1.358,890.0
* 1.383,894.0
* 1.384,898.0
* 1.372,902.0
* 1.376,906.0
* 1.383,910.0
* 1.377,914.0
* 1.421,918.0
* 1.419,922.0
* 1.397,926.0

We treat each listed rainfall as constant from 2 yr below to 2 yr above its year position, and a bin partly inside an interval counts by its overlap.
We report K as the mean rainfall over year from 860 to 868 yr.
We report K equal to 1.36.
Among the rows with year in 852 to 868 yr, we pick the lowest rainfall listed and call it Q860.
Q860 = 1.331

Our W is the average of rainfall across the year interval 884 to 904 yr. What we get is 1.37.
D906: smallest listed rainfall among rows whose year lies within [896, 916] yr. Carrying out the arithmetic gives 1.372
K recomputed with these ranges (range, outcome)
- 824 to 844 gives 0.881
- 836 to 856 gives 1.18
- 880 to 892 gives 1.34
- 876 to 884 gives 1.34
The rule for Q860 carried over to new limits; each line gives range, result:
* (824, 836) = 0.6315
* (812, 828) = 0.9882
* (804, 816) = 1.337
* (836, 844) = 0.7977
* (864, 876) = 1.319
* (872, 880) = 1.328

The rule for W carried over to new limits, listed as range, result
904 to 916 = 1.38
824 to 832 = 0.919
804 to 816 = 1.37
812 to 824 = 1.23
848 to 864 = 1.37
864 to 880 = 1.33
